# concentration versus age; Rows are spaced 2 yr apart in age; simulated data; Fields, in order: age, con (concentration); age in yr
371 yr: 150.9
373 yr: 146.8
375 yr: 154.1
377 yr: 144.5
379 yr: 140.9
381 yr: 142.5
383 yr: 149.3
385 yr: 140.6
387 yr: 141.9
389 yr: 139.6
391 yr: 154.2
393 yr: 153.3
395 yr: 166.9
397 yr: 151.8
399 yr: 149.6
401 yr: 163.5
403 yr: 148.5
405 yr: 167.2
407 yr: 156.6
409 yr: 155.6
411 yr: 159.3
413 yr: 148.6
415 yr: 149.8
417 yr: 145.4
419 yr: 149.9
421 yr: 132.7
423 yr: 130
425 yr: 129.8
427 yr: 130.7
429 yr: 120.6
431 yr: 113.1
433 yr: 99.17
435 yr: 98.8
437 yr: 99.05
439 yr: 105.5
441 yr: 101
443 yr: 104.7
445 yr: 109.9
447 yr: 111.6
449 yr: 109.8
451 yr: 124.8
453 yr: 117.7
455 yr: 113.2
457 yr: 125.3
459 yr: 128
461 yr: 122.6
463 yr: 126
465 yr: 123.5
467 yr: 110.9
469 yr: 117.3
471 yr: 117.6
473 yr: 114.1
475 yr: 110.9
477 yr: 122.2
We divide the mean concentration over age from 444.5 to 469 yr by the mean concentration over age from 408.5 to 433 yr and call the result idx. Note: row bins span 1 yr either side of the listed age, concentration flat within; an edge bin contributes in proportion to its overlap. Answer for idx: 0.9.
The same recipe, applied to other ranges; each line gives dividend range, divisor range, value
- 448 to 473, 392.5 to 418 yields 0.77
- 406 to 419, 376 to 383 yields 1.06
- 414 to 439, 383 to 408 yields 0.81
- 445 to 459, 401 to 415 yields 0.75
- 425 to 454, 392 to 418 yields 0.72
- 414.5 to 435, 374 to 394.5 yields 0.87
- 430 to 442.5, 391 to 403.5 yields 0.66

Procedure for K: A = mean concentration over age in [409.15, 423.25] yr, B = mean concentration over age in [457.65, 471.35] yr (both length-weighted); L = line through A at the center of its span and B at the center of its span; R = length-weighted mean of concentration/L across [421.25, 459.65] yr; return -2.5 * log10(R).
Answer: 0.17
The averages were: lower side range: 147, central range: 115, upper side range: 121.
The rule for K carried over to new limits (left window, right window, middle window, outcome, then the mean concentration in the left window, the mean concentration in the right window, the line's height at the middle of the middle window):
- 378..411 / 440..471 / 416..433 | 0.04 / 152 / 116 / 134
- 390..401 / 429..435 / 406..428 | -0.14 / 156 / 107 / 127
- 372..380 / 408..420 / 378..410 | -0.02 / 147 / 151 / 149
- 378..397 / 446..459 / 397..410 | -0.12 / 148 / 118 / 141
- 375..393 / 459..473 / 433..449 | 0.22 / 145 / 120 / 128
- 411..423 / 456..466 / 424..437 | 0.22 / 145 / 125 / 139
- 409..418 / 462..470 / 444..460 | 0.09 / 151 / 119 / 128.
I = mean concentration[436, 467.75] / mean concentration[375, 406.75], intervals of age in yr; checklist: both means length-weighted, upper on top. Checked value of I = 0.76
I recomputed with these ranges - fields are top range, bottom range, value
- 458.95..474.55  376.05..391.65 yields 0.83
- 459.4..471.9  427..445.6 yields 1.12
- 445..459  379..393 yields 0.81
